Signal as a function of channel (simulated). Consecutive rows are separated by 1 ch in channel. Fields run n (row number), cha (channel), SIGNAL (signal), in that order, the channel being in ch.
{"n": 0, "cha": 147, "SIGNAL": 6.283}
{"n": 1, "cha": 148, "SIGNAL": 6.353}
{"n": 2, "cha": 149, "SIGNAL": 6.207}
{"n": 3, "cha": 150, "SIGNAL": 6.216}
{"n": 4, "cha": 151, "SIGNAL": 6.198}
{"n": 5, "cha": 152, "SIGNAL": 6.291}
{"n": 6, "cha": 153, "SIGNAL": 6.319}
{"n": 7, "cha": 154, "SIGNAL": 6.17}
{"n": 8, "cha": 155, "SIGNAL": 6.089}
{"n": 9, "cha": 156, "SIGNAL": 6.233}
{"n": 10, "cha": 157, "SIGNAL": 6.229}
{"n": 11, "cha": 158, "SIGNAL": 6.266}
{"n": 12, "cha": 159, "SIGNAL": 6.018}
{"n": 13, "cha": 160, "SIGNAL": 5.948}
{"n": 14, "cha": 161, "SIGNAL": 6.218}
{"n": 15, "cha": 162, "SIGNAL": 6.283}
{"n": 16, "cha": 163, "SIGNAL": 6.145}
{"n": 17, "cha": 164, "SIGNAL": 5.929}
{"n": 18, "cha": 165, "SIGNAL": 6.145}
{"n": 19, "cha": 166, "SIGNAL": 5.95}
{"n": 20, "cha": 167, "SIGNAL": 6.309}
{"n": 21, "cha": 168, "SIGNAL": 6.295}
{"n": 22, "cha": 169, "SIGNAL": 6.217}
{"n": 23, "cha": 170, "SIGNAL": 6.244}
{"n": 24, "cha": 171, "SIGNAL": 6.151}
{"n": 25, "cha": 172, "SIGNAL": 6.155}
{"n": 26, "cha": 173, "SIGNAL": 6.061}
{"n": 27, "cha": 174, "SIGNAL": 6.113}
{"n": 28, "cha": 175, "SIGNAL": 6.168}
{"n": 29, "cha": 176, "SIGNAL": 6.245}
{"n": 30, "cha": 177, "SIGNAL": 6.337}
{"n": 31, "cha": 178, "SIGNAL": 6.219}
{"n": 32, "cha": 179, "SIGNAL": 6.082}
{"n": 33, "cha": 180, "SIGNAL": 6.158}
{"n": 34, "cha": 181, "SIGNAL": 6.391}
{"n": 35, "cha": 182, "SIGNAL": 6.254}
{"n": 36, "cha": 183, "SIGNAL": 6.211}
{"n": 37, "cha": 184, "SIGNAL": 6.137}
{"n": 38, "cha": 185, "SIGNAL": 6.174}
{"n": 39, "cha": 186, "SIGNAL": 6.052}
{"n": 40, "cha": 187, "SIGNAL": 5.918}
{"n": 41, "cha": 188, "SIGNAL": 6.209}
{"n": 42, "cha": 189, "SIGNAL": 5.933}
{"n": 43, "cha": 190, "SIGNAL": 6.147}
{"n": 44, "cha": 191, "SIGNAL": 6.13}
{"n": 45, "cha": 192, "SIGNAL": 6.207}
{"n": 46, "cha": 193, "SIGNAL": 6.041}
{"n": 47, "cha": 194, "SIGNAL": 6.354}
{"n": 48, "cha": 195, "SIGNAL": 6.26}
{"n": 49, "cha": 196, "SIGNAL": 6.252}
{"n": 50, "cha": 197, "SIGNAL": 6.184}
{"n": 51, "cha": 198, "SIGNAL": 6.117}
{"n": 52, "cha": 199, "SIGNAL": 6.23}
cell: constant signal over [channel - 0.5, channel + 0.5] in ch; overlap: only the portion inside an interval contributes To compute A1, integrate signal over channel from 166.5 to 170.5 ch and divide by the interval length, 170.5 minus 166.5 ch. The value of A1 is 6.27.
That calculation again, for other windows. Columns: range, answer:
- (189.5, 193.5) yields 6.13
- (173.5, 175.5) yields 6.14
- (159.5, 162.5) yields 6.15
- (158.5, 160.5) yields 5.98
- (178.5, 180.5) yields 6.12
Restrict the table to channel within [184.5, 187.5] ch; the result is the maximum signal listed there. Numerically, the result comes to 6.174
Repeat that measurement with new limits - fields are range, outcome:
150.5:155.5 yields 6.319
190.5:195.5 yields 6.354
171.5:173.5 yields 6.155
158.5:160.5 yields 6.018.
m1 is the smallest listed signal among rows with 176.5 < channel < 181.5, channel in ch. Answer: 6.082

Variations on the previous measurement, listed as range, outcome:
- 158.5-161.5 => 5.948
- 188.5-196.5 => 5.933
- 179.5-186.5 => 6.052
